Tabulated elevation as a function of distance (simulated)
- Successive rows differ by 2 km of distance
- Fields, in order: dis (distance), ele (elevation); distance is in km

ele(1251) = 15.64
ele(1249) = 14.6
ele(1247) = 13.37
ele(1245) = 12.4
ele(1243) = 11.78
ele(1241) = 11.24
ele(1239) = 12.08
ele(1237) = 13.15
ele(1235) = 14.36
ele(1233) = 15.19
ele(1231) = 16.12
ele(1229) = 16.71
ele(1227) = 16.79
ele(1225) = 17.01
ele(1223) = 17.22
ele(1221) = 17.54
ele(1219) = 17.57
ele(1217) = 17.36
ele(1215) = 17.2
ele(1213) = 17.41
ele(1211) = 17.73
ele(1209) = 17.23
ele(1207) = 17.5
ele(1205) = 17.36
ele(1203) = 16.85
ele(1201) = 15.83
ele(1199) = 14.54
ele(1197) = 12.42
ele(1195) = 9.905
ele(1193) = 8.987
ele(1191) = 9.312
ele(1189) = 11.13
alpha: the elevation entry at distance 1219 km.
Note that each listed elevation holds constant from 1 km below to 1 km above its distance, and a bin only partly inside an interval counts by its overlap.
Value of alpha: 17.57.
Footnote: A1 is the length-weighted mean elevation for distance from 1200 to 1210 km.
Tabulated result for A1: 17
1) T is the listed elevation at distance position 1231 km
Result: 16.12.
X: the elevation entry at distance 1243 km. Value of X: 11.78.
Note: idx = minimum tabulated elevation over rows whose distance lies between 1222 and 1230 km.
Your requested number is 16.71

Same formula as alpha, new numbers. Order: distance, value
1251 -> 15.64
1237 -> 13.15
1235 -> 14.36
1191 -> 9.312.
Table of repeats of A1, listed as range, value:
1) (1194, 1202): 13.2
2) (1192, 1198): 10.4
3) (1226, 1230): 16.8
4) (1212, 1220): 17.4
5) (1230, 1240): 14.2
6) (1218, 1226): 17.3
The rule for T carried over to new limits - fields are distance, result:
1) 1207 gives 17.5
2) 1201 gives 15.83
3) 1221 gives 17.54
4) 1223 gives 17.22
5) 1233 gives 15.19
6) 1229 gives 16.71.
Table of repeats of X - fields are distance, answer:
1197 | 12.42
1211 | 17.73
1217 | 17.36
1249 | 14.6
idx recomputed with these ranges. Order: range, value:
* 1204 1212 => 17.23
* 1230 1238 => 13.15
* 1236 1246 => 11.24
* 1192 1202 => 8.987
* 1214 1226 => 17.01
